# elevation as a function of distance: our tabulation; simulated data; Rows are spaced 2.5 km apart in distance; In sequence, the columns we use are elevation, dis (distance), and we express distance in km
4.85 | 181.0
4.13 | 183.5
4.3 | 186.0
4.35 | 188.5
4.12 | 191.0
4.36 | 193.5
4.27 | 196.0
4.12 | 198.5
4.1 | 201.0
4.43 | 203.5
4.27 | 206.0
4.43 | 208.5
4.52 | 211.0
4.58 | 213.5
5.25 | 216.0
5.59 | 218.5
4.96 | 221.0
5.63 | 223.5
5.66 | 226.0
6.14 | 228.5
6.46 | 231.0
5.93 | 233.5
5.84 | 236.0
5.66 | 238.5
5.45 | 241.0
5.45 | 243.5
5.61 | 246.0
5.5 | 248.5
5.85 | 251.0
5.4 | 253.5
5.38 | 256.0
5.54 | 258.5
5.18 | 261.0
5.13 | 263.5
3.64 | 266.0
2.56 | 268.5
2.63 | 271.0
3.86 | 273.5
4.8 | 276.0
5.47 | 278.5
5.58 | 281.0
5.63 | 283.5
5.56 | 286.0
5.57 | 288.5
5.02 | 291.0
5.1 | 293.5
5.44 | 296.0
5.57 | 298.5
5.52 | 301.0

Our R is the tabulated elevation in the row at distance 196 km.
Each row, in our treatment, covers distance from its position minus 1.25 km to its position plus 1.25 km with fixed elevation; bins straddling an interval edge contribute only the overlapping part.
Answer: 4.27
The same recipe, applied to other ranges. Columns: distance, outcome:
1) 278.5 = 5.47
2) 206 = 4.27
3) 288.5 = 5.57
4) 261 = 5.18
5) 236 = 5.84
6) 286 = 5.56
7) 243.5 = 5.45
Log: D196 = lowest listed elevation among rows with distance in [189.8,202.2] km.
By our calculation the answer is 4.1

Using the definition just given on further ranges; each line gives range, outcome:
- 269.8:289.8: 2.63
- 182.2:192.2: 4.12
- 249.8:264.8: 5.13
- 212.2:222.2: 4.58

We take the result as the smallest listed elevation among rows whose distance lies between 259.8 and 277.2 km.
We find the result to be 2.56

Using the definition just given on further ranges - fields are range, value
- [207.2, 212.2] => 4.43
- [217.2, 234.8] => 4.96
